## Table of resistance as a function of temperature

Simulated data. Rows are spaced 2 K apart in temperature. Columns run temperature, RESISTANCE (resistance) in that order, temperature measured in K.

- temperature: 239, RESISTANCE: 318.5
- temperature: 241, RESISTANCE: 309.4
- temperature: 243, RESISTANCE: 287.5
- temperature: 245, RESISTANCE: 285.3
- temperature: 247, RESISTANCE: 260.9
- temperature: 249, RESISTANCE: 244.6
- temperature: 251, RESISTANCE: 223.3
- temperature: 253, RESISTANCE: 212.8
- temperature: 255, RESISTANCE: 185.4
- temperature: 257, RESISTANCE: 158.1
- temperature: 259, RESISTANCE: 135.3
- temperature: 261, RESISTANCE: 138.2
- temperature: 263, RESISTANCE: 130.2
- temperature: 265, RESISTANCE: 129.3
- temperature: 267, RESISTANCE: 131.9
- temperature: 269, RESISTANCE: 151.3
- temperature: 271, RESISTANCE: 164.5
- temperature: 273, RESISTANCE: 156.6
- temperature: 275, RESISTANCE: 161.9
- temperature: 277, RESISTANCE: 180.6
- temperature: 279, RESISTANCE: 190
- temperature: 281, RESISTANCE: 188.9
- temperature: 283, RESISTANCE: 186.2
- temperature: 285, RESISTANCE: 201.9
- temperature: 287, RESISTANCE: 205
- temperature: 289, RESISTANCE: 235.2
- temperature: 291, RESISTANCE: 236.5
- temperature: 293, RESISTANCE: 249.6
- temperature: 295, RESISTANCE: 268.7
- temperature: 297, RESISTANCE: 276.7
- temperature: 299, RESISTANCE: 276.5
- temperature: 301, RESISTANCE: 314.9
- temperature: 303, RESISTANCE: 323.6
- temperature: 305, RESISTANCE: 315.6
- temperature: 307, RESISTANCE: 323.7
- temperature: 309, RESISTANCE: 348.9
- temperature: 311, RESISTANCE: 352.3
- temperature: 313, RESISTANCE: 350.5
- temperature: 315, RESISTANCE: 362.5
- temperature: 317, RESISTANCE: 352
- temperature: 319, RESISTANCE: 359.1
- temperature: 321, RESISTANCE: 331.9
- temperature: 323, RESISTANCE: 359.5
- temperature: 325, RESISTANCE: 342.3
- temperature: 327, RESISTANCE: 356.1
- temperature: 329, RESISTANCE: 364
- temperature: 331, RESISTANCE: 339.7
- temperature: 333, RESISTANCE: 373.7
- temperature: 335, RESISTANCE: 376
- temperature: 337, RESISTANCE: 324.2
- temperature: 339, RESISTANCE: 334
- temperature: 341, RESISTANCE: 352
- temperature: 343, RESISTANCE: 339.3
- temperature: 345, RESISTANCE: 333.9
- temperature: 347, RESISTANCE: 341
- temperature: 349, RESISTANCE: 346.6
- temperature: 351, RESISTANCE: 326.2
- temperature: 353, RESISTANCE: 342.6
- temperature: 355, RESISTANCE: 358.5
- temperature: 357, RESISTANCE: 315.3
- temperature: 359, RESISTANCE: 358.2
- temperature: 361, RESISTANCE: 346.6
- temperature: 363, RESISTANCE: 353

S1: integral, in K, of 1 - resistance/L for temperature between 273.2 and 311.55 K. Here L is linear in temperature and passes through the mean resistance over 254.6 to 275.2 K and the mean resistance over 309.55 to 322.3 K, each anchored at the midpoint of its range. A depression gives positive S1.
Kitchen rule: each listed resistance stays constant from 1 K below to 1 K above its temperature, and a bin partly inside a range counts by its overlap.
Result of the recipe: 1.3 K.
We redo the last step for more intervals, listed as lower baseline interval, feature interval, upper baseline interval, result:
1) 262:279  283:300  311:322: 0.3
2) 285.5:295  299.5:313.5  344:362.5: -3.7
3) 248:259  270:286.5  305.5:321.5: 5.1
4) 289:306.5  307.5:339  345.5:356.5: -4.3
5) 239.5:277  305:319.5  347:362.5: -3.7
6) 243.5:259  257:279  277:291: 6.3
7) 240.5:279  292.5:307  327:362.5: -1.6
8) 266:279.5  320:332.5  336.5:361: -2.7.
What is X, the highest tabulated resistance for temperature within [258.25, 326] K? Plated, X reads 362.5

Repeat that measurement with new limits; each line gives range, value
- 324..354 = 376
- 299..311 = 352.3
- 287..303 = 323.6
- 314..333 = 373.7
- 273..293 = 249.6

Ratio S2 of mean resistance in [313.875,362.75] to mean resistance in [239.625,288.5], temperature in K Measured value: 1.79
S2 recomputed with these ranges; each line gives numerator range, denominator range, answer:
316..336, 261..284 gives 2.22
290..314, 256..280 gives 1.99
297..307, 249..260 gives 1.62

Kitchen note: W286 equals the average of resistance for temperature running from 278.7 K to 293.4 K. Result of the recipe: 211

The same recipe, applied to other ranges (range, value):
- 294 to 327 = 330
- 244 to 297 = 194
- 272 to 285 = 179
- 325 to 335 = 359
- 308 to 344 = 351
